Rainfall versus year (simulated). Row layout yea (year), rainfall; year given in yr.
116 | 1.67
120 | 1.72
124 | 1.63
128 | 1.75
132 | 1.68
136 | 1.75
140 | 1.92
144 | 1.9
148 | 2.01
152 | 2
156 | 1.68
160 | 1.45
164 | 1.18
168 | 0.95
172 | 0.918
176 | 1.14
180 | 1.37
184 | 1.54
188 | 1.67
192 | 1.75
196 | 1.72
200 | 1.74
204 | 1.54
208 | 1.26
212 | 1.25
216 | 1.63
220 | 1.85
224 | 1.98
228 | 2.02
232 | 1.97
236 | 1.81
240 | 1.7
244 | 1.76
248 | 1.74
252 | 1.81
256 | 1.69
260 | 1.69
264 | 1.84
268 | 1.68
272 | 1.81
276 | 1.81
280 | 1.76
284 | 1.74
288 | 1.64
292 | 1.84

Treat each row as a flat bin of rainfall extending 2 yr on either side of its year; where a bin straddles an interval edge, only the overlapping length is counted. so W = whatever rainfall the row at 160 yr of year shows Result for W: 1.45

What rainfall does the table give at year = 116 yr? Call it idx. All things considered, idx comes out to 1.67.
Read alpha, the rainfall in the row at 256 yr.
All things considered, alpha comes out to 1.69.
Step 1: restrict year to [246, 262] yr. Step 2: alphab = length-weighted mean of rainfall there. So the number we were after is 1.73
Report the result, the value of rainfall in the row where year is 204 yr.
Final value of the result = 1.54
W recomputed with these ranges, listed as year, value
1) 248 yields 1.74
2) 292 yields 1.84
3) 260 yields 1.69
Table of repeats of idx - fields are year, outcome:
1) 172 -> 0.918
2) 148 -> 2.01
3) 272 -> 1.81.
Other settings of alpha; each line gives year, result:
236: 1.81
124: 1.63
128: 1.75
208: 1.26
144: 1.9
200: 1.74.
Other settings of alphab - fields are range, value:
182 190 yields 1.6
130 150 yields 1.85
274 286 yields 1.77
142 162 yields 1.81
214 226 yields 1.82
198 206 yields 1.64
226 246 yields 1.85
